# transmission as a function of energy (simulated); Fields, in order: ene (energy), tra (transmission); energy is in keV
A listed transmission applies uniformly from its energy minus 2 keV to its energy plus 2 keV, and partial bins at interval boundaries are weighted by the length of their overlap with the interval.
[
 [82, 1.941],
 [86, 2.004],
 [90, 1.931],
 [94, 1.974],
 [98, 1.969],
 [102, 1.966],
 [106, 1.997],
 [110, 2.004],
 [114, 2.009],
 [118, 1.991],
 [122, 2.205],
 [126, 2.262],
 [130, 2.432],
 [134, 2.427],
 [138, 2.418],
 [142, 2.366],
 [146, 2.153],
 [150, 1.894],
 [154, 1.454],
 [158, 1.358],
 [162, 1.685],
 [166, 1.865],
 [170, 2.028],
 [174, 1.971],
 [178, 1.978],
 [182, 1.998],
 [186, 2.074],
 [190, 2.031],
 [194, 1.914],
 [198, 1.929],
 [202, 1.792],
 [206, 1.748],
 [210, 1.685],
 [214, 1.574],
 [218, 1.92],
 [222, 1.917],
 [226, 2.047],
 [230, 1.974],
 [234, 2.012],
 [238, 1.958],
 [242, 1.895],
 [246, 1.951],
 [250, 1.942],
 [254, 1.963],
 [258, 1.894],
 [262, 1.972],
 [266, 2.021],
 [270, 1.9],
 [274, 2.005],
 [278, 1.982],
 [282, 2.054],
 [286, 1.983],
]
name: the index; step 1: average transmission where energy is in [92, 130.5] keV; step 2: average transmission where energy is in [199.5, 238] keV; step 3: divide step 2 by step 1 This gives 0.90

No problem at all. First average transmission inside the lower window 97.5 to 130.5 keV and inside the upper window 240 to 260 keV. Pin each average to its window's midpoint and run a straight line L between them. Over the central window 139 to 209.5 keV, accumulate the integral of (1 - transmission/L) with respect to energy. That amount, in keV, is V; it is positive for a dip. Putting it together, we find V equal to 4.05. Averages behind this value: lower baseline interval 2.08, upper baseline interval 1.93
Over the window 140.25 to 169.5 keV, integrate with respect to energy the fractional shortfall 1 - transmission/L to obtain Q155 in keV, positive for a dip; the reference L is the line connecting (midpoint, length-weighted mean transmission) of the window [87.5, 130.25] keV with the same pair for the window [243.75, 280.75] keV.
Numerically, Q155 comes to 2.8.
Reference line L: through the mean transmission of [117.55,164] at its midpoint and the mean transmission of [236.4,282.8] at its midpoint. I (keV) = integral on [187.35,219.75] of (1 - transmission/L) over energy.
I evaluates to 2.9 keV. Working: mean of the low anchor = 2.06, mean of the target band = 1.83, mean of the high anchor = 1.96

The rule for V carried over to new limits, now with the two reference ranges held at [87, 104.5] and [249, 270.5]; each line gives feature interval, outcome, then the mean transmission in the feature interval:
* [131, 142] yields -2.54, 2.41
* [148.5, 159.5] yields 2.22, 1.56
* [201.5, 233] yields 1.86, 1.84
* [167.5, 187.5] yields -0.48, 2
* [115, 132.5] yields -2.27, 2.22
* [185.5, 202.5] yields 0.05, 1.95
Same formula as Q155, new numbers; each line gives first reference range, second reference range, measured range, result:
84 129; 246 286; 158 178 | 1.7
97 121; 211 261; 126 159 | -2.0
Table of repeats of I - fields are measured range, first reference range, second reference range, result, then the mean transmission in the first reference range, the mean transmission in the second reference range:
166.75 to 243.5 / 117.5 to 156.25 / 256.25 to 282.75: 5.5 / 2.16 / 1.97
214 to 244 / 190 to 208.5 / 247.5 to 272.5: -0.5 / 1.86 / 1.95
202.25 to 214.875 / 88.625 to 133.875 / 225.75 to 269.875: 1.9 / 2.08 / 1.96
